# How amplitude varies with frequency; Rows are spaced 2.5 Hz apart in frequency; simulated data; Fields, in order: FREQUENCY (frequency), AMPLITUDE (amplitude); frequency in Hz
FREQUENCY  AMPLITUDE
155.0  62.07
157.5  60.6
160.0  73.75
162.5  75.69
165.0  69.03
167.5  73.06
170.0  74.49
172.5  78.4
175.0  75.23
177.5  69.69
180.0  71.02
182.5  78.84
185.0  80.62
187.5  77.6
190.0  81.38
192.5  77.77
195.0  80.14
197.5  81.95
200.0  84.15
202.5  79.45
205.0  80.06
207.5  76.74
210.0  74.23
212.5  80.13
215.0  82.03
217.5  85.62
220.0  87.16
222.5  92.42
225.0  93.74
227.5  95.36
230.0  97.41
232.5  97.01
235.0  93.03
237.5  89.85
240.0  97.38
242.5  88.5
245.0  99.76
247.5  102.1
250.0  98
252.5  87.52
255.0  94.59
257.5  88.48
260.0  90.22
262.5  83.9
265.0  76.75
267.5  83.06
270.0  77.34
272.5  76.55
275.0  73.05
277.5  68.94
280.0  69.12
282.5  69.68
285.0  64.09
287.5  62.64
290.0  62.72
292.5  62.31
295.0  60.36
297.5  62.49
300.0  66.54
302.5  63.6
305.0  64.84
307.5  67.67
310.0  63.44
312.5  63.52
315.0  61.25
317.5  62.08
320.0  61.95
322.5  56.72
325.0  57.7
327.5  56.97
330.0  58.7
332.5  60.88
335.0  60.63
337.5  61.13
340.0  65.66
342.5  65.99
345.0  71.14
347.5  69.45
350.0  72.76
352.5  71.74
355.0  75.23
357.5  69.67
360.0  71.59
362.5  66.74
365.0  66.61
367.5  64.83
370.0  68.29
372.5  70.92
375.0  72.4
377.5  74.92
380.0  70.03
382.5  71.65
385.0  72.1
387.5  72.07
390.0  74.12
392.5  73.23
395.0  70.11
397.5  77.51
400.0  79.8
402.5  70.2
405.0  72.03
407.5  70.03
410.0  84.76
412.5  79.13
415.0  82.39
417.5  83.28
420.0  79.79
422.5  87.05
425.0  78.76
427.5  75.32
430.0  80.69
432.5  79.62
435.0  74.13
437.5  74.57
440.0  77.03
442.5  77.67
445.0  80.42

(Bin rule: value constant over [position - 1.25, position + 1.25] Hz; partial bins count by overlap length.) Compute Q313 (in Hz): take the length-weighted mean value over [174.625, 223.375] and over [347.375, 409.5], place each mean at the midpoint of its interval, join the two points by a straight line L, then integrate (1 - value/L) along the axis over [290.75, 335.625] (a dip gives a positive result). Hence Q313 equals 7.7 Hz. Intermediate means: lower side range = 79.8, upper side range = 71.7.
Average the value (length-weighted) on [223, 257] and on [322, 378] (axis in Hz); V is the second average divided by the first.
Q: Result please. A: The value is 0.7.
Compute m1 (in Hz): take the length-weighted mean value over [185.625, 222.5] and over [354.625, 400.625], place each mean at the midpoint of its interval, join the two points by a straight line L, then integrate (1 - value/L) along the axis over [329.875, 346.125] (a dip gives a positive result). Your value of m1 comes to 2.2 Hz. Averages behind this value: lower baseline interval 81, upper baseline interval 71.5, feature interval 63.7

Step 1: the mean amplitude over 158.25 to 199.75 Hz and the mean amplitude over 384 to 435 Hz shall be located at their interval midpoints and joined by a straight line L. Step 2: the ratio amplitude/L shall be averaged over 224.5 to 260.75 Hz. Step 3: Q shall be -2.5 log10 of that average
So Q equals -0.228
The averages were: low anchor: 76.2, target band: 94.3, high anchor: 77.1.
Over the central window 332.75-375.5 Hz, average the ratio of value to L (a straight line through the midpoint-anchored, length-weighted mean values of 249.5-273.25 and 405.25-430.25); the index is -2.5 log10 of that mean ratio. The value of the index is 0.20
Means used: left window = 85.4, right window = 79.8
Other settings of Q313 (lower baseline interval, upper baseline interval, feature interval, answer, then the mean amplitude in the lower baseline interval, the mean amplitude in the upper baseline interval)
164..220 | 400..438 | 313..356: 7.8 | 78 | 78.2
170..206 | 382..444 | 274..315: 6.5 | 78.2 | 76.8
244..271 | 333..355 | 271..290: 3.3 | 89.3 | 67.5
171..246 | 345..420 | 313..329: 3.6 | 84.1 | 73.1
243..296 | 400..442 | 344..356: 1.0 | 78.9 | 78.1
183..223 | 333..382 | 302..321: 2.3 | 81.1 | 68.9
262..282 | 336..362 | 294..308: 1.7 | 75.6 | 69.3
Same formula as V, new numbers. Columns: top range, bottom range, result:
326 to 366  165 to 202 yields 0.86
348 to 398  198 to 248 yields 0.80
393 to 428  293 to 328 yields 1.25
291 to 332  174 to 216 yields 0.79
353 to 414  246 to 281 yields 0.86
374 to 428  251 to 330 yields 1.09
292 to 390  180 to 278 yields 0.78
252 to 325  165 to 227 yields 0.88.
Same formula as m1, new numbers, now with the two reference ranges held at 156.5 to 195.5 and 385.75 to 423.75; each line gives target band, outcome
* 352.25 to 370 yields 1.69 Hz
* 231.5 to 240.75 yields -2.29 Hz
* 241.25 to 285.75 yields -4.39 Hz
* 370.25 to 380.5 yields 0.65 Hz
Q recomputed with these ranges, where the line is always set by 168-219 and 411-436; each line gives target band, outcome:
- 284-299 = 0.26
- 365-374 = 0.17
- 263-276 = 0.02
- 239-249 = -0.22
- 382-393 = 0.10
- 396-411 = 0.06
